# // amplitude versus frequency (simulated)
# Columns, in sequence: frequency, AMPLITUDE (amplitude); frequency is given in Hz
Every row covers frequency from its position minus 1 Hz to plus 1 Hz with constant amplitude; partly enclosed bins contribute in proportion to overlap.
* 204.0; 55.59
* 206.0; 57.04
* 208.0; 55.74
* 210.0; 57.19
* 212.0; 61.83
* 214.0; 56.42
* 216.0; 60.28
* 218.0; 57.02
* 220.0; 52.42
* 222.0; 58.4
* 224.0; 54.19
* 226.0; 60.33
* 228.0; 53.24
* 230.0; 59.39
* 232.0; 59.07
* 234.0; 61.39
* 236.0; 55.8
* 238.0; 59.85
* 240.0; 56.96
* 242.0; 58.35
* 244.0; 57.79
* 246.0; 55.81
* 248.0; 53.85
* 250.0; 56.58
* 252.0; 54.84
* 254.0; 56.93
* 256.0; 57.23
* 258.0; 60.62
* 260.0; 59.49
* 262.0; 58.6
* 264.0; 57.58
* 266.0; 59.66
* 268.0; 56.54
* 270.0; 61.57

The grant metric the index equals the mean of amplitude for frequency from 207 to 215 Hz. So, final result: 57.8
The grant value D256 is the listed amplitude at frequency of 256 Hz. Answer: 57.23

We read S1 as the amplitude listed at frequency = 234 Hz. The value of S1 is 61.39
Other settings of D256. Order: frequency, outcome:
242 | 58.35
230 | 59.39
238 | 59.85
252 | 54.84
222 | 58.4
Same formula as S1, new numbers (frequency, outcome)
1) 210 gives 57.19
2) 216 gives 60.28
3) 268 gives 56.54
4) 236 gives 55.8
